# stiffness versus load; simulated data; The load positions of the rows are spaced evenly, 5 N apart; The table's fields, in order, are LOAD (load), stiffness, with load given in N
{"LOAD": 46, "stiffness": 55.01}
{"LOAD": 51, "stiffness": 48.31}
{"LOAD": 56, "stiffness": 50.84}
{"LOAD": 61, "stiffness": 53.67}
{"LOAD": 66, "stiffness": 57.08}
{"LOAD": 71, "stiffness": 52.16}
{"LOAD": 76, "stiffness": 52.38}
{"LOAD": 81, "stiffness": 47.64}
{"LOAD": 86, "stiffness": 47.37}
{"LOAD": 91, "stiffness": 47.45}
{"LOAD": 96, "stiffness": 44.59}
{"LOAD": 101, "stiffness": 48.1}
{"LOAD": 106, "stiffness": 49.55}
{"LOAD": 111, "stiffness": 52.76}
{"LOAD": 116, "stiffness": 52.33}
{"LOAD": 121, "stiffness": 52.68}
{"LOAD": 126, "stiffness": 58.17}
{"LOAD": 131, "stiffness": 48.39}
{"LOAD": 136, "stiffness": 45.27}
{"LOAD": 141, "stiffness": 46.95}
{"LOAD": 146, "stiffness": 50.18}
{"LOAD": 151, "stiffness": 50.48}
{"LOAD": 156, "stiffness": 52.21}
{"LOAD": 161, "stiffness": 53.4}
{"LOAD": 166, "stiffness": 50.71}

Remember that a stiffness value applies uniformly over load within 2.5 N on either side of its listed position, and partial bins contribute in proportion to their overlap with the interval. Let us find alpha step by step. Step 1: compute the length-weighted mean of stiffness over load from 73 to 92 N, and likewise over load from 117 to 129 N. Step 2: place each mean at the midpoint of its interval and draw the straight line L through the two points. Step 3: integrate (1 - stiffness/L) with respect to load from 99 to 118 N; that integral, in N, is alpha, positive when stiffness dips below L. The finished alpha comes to 0.7 N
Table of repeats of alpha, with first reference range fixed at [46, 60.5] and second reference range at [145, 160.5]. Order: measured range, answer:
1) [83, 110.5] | 1.82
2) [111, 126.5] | -0.72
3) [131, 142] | 1.03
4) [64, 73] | -0.62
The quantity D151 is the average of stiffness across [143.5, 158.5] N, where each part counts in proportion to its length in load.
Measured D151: 51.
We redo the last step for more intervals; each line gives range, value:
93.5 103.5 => 46.3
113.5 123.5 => 52.5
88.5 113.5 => 48.5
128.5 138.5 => 46.8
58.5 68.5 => 55.4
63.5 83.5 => 52.3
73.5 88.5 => 49.1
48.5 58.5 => 49.6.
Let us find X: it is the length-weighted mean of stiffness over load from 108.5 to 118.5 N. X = 52.5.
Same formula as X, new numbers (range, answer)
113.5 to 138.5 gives 51.4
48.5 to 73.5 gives 52.4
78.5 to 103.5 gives 47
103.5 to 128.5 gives 53.1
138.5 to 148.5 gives 48.6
